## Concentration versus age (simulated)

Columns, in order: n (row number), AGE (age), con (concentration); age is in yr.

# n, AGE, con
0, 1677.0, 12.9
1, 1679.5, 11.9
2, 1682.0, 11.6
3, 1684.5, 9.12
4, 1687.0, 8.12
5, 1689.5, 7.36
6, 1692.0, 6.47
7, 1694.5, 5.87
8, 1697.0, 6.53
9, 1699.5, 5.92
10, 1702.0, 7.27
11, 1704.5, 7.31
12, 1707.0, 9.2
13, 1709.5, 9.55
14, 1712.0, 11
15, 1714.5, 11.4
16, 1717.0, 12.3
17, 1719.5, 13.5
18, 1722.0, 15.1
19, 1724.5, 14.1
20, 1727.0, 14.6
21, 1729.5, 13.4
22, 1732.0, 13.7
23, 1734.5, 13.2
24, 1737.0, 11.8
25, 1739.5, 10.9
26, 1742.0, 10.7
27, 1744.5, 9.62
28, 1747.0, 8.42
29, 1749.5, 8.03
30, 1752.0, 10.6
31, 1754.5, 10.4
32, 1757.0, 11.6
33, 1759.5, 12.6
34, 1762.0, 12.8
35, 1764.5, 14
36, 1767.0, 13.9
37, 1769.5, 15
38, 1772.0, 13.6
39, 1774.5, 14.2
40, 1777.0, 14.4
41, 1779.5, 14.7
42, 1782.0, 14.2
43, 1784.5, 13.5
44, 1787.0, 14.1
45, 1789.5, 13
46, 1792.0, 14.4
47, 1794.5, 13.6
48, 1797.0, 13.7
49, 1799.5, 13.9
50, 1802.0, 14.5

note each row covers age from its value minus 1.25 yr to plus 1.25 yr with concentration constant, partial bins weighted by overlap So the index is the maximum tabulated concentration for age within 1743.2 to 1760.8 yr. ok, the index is 12.6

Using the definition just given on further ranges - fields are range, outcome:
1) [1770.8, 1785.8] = 14.7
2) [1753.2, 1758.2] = 11.6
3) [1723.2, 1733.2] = 14.6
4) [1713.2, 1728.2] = 15.1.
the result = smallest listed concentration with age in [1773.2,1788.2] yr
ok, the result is 13.5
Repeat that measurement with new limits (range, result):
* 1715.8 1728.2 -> 12.3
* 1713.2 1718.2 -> 11.4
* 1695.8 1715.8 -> 5.92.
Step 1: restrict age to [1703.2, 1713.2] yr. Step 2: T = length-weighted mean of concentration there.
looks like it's 9.25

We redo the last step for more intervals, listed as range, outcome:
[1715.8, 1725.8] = 13.8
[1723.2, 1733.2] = 14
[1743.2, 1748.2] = 9.04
